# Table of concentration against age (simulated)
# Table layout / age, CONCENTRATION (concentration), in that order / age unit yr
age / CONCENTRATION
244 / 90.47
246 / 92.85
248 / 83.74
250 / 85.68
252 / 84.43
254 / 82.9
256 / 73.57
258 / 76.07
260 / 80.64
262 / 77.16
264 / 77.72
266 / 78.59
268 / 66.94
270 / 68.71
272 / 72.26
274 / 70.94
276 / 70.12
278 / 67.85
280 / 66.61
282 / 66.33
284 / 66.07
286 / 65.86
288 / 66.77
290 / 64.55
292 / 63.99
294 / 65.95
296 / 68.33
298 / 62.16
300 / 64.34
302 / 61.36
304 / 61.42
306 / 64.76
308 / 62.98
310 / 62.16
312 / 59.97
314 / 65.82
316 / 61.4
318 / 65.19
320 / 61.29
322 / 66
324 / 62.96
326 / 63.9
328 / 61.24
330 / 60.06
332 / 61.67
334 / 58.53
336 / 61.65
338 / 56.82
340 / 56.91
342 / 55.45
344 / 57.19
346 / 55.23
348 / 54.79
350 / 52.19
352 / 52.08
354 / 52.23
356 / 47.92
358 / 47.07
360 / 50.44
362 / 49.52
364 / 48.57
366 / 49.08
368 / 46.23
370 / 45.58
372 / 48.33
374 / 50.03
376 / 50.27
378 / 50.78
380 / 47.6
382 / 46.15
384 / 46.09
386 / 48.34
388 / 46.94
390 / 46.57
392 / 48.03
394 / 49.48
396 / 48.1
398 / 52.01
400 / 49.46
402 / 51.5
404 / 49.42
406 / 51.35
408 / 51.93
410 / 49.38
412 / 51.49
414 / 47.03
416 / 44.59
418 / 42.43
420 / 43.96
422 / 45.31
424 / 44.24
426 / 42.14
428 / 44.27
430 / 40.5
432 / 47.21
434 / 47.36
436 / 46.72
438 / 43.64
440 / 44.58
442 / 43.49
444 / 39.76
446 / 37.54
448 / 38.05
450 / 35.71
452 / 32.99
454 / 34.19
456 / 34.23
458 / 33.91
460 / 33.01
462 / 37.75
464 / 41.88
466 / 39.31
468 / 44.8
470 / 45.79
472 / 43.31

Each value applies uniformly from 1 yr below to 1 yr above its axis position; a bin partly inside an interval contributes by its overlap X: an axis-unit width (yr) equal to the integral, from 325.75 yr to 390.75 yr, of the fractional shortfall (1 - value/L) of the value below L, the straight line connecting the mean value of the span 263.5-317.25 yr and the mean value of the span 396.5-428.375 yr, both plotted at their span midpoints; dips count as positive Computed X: 4.5 yr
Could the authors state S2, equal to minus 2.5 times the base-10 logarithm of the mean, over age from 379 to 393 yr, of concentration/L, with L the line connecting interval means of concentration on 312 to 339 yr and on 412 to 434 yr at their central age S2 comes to 0.09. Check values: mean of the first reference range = 62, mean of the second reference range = 44.6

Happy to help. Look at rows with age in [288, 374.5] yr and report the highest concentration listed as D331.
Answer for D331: 68.33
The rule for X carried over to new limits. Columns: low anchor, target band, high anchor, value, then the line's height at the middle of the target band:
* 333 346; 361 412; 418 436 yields 1.5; 50.5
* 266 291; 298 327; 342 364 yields -1.1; 60.7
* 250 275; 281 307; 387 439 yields 2.0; 70.1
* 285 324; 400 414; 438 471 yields -1.1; 46.7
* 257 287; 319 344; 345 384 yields -1.3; 57.4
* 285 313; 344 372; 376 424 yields 2.3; 54.7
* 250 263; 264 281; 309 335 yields 1.1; 75.4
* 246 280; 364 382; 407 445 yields 2.3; 55.4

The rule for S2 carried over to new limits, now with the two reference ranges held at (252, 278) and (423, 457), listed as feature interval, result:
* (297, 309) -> 0.076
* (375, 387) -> 0.090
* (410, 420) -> -0.014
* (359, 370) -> 0.148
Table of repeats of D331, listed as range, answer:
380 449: 52.01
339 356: 57.19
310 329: 66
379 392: 48.34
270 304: 72.26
